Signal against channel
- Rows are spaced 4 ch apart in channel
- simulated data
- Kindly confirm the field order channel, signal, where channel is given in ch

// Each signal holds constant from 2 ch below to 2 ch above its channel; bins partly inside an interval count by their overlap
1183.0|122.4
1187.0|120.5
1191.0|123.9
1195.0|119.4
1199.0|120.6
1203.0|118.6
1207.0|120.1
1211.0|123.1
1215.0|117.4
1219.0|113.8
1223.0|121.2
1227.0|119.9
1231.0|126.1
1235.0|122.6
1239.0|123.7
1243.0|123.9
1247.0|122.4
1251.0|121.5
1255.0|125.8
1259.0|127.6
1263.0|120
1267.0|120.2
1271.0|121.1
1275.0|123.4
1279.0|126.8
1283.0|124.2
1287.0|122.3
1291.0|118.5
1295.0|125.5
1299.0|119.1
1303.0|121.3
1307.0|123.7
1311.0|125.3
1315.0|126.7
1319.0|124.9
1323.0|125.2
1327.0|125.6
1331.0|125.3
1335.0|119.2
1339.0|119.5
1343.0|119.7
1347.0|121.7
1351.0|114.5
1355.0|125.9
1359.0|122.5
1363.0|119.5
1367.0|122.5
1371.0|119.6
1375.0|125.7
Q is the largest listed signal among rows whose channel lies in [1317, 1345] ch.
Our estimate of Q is 125.6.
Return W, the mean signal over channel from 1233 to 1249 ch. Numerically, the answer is 123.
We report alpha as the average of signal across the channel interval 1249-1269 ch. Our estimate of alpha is 123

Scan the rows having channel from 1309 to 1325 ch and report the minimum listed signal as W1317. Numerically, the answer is 124.9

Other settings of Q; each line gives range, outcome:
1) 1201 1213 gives 123.1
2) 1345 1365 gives 125.9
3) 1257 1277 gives 127.6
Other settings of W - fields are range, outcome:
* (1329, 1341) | 121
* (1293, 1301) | 122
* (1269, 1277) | 122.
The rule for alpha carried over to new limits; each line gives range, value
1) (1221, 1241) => 123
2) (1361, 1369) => 121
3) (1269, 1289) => 124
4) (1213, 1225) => 117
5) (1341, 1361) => 121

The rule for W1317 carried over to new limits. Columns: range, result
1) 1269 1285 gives 121.1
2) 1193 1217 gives 117.4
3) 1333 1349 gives 119.2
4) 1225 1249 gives 119.9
